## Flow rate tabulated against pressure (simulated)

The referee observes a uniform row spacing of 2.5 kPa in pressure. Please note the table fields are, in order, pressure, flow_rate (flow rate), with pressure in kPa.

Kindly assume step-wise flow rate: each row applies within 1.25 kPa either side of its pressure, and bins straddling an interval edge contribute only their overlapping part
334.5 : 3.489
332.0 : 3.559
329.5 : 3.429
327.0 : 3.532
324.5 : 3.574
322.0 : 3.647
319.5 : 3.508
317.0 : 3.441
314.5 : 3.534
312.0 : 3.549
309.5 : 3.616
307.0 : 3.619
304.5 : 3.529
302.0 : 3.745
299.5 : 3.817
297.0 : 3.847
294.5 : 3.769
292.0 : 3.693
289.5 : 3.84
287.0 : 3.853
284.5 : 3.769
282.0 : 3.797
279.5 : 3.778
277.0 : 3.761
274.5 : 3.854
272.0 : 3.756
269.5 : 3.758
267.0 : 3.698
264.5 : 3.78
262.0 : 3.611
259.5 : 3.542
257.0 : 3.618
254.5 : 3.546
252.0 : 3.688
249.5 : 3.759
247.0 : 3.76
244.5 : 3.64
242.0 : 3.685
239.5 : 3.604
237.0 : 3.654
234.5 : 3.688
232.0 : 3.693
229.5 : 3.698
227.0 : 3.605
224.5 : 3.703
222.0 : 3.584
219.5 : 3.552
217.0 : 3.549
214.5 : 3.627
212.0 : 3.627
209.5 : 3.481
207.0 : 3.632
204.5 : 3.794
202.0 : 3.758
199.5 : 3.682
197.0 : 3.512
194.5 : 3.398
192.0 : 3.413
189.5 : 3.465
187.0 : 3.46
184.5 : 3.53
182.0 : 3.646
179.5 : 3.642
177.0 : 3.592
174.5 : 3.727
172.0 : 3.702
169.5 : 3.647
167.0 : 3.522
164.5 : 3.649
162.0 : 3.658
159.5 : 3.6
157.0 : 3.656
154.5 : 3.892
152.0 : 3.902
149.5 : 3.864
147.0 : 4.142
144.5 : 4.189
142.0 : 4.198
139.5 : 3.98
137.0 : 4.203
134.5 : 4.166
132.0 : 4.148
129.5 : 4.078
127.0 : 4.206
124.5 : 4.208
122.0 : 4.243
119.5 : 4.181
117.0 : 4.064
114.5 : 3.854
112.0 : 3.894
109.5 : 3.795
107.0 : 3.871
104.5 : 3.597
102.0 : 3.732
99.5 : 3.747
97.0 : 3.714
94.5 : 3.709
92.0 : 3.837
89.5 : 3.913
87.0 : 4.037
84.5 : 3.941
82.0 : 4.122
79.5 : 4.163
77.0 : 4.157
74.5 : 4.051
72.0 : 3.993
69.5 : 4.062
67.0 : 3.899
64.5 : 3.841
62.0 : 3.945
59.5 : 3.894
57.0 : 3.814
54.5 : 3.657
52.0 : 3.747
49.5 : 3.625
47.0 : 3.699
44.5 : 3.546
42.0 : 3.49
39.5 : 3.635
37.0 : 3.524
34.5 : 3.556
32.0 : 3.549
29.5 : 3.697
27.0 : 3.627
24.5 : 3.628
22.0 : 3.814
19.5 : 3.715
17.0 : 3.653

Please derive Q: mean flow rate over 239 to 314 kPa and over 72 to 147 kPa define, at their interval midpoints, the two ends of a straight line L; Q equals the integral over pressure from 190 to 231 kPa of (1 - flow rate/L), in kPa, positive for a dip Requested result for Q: 2.4 kPa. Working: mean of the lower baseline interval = 4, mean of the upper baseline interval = 3.71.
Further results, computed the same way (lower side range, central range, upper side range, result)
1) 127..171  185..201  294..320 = 1.4 kPa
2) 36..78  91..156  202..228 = -4.4 kPa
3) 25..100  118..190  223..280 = -2.3 kPa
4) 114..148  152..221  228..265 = 5.2 kPa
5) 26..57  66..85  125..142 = -1.2 kPa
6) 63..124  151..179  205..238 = 0.6 kPa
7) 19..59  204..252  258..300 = 1.1 kPa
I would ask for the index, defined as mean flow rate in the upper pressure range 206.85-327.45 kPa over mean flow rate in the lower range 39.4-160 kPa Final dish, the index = 0.94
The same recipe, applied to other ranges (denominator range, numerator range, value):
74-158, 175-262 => 0.91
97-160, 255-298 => 0.94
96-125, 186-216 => 0.92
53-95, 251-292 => 0.94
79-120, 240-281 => 0.95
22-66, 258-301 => 1.02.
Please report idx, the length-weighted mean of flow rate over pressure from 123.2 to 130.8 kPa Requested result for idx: 4.16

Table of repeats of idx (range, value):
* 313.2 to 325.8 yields 3.54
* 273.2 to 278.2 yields 3.81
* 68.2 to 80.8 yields 4.08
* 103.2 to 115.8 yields 3.8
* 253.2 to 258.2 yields 3.58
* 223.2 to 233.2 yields 3.67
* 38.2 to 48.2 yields 3.59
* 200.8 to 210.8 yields 3.67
